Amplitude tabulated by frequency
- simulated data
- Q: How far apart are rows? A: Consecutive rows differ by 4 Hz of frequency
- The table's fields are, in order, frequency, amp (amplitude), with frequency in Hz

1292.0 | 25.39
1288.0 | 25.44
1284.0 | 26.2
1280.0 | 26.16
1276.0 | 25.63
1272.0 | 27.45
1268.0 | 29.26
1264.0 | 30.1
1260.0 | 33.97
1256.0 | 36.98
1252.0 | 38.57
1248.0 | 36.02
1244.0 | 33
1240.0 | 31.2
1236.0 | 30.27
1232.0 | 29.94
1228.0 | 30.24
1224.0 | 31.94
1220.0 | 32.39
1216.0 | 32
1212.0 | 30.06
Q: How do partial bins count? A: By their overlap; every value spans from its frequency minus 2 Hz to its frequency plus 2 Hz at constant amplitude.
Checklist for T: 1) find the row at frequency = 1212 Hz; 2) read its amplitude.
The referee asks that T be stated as 30.06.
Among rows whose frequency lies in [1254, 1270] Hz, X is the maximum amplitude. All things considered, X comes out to 36.98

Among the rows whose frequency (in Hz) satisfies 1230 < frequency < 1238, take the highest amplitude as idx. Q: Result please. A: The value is 30.27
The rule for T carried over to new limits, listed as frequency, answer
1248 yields 36.02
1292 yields 25.39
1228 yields 30.24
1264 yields 30.1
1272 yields 27.45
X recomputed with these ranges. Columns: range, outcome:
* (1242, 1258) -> 38.57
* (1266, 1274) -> 29.26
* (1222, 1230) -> 31.94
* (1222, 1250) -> 36.02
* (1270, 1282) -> 27.45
